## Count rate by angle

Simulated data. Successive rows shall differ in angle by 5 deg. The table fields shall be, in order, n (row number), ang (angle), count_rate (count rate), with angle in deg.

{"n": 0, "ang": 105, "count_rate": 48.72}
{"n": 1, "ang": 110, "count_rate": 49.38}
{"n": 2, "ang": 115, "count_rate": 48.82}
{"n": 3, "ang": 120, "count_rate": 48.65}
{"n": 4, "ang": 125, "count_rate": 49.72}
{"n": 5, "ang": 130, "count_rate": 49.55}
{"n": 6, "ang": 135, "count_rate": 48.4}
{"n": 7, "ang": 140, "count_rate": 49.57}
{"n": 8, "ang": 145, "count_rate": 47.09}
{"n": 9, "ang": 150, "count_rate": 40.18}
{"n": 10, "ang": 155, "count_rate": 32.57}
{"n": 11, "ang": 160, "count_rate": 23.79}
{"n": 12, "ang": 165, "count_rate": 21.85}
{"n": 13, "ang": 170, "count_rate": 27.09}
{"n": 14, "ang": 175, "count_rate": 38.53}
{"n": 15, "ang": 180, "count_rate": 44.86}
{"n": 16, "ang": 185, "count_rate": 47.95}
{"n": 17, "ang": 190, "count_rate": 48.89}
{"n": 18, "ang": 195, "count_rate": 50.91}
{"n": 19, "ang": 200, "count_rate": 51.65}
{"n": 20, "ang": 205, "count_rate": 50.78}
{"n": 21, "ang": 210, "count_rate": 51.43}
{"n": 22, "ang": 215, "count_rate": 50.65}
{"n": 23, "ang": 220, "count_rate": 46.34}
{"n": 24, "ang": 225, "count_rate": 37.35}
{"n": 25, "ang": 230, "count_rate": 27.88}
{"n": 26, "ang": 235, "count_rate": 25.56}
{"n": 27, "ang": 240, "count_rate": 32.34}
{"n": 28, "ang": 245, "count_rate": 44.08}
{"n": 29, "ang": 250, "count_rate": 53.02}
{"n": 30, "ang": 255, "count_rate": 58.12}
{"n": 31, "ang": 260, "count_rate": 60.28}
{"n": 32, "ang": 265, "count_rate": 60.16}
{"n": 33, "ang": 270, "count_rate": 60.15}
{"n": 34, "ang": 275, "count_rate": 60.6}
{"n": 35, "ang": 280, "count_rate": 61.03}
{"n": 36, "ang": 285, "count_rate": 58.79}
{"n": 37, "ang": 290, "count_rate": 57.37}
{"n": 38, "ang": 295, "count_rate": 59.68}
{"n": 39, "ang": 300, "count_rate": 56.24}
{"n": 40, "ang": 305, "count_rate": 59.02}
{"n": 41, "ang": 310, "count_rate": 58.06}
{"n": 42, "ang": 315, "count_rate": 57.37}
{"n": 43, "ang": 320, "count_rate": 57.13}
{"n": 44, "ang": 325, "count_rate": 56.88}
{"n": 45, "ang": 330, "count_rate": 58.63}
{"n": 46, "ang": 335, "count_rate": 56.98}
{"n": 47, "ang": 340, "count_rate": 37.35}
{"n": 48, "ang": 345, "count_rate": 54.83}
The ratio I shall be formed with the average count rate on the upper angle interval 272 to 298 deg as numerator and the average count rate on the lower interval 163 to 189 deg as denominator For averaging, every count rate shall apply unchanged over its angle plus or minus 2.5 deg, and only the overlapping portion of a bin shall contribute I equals 1.6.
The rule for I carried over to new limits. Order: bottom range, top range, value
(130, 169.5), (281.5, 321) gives 1.53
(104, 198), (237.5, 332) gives 1.31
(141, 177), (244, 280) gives 1.71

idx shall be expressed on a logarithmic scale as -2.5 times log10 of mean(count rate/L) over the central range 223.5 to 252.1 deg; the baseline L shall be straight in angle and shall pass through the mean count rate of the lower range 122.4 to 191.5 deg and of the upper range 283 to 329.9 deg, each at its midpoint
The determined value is 0.35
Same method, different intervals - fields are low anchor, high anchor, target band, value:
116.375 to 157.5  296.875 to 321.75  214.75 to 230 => 0.25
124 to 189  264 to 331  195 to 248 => 0.14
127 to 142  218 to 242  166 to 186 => 0.12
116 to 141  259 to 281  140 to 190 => 0.36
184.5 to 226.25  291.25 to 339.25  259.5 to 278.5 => -0.13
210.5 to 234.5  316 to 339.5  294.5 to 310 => -0.12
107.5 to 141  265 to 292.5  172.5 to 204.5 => 0.13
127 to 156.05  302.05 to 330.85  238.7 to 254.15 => 0.16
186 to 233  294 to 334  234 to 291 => -0.02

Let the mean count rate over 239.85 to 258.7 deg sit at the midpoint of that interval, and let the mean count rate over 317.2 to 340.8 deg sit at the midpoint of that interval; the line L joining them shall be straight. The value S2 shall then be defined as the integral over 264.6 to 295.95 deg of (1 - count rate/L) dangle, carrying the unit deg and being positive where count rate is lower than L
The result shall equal -5.0 deg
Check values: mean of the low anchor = 49.6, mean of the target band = 59.7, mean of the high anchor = 54.6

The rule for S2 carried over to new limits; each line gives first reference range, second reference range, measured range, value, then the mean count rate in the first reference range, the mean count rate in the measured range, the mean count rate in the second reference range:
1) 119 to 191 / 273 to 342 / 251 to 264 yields -1.7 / 40.9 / 58.6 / 56.9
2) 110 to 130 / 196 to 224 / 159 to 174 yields 7.2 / 49.2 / 25.7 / 49.5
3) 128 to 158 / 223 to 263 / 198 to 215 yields -3.2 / 44.1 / 51.2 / 42.6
